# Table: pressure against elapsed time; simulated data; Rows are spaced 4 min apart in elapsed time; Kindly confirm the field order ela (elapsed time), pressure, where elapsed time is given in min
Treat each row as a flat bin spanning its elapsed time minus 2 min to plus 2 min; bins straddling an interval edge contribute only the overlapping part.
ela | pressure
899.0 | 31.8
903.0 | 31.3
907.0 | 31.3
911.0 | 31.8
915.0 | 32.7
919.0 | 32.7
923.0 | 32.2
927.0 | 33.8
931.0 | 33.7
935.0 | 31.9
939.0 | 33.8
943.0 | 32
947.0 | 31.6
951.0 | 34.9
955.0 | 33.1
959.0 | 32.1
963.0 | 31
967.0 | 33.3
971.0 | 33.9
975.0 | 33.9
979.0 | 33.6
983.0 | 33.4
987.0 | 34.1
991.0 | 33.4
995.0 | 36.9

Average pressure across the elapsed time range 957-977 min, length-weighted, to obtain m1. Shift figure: 32.8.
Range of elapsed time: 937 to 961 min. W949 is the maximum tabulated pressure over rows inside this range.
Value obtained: 34.9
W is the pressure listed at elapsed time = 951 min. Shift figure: 34.9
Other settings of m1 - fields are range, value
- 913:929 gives 32.9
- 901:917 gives 31.8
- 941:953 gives 32.8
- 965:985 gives 33.6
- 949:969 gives 32.9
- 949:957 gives 34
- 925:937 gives 33.1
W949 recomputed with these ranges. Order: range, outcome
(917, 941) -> 33.8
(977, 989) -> 34.1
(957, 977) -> 33.9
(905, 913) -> 31.8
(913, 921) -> 32.7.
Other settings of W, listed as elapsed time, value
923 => 32.2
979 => 33.6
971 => 33.9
